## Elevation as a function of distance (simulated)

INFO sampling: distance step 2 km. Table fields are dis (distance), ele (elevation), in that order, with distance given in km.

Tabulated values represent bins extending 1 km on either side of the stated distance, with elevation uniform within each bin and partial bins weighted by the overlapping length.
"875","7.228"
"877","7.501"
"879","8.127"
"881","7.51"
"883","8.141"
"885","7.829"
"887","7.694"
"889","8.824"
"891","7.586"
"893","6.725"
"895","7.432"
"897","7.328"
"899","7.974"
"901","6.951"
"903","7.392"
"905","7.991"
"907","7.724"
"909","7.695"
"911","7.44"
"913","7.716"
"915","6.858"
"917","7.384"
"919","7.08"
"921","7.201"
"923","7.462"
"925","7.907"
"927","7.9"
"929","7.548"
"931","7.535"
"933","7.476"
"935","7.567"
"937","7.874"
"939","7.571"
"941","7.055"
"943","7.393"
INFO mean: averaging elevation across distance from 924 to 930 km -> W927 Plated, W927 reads 7.79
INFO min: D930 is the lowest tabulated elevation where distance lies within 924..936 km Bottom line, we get 7.476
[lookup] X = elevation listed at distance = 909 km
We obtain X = 7.695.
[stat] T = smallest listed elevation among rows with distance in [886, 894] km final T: 6.725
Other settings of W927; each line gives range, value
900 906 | 7.44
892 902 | 7.28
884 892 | 7.98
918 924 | 7.25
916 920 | 7.23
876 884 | 7.82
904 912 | 7.71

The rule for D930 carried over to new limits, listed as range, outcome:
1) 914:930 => 6.858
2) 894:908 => 6.951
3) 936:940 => 7.571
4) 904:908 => 7.724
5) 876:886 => 7.501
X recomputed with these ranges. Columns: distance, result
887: 7.694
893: 6.725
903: 7.392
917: 7.384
